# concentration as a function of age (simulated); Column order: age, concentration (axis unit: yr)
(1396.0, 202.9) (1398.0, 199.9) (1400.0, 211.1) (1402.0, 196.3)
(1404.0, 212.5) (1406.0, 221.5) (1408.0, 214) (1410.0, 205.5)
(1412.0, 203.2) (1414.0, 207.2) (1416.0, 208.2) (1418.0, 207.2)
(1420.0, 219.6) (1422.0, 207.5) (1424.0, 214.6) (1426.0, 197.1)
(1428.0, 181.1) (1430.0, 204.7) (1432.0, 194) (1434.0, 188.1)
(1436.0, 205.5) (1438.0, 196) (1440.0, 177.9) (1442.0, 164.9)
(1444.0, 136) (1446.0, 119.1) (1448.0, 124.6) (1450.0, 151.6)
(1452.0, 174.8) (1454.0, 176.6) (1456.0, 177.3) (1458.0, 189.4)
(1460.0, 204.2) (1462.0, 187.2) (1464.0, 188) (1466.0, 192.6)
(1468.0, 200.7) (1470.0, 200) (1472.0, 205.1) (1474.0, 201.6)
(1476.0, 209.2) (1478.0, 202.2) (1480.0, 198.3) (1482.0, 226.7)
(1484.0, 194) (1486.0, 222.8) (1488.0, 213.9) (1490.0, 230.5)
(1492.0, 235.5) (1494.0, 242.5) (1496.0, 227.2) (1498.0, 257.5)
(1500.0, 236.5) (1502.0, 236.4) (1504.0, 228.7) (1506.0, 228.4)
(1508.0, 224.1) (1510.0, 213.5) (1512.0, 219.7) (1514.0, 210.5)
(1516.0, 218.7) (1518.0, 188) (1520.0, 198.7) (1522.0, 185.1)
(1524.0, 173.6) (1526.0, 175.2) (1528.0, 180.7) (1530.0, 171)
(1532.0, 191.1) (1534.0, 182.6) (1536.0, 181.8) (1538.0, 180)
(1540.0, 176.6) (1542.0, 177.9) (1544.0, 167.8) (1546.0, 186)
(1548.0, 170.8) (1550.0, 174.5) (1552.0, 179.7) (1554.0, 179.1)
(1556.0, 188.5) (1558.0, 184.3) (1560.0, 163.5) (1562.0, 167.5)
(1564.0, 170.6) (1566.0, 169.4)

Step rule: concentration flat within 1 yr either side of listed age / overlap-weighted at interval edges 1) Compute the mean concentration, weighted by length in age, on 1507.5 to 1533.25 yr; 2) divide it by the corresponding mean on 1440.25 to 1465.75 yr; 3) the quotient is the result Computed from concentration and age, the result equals 1.17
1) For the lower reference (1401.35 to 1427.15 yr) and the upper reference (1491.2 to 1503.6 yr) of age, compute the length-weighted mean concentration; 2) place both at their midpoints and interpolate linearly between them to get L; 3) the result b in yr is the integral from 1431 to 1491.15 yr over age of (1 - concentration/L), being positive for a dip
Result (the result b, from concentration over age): 9.98 yr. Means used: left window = 209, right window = 239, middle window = 189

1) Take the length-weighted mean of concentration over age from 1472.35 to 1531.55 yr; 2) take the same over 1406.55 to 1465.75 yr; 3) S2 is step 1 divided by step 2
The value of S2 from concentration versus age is 1.13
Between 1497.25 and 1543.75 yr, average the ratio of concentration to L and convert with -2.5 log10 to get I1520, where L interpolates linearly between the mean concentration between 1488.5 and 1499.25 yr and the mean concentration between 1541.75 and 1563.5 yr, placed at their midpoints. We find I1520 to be 0.05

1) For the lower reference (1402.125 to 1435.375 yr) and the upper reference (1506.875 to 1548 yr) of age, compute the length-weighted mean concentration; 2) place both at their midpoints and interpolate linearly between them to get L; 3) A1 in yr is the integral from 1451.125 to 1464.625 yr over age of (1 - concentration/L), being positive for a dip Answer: 1.0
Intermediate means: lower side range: 205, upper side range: 190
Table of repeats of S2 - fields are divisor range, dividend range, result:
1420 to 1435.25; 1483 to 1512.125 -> 1.14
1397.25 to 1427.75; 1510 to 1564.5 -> 0.88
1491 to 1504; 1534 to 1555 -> 0.75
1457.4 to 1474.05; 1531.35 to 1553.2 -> 0.91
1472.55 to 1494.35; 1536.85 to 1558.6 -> 0.83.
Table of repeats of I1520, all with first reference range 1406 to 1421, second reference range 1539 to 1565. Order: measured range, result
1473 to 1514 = -0.17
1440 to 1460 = 0.24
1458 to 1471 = 0.01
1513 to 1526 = -0.06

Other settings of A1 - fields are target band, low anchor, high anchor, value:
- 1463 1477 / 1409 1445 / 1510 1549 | -0.57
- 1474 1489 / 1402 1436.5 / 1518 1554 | -1.37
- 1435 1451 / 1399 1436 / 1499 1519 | 3.81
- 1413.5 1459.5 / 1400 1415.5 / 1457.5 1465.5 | 3.84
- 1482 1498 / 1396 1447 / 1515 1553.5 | -3.30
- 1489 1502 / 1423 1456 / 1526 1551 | -4.48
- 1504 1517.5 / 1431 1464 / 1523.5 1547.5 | -3.17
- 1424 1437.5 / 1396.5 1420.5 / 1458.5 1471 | 0.44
